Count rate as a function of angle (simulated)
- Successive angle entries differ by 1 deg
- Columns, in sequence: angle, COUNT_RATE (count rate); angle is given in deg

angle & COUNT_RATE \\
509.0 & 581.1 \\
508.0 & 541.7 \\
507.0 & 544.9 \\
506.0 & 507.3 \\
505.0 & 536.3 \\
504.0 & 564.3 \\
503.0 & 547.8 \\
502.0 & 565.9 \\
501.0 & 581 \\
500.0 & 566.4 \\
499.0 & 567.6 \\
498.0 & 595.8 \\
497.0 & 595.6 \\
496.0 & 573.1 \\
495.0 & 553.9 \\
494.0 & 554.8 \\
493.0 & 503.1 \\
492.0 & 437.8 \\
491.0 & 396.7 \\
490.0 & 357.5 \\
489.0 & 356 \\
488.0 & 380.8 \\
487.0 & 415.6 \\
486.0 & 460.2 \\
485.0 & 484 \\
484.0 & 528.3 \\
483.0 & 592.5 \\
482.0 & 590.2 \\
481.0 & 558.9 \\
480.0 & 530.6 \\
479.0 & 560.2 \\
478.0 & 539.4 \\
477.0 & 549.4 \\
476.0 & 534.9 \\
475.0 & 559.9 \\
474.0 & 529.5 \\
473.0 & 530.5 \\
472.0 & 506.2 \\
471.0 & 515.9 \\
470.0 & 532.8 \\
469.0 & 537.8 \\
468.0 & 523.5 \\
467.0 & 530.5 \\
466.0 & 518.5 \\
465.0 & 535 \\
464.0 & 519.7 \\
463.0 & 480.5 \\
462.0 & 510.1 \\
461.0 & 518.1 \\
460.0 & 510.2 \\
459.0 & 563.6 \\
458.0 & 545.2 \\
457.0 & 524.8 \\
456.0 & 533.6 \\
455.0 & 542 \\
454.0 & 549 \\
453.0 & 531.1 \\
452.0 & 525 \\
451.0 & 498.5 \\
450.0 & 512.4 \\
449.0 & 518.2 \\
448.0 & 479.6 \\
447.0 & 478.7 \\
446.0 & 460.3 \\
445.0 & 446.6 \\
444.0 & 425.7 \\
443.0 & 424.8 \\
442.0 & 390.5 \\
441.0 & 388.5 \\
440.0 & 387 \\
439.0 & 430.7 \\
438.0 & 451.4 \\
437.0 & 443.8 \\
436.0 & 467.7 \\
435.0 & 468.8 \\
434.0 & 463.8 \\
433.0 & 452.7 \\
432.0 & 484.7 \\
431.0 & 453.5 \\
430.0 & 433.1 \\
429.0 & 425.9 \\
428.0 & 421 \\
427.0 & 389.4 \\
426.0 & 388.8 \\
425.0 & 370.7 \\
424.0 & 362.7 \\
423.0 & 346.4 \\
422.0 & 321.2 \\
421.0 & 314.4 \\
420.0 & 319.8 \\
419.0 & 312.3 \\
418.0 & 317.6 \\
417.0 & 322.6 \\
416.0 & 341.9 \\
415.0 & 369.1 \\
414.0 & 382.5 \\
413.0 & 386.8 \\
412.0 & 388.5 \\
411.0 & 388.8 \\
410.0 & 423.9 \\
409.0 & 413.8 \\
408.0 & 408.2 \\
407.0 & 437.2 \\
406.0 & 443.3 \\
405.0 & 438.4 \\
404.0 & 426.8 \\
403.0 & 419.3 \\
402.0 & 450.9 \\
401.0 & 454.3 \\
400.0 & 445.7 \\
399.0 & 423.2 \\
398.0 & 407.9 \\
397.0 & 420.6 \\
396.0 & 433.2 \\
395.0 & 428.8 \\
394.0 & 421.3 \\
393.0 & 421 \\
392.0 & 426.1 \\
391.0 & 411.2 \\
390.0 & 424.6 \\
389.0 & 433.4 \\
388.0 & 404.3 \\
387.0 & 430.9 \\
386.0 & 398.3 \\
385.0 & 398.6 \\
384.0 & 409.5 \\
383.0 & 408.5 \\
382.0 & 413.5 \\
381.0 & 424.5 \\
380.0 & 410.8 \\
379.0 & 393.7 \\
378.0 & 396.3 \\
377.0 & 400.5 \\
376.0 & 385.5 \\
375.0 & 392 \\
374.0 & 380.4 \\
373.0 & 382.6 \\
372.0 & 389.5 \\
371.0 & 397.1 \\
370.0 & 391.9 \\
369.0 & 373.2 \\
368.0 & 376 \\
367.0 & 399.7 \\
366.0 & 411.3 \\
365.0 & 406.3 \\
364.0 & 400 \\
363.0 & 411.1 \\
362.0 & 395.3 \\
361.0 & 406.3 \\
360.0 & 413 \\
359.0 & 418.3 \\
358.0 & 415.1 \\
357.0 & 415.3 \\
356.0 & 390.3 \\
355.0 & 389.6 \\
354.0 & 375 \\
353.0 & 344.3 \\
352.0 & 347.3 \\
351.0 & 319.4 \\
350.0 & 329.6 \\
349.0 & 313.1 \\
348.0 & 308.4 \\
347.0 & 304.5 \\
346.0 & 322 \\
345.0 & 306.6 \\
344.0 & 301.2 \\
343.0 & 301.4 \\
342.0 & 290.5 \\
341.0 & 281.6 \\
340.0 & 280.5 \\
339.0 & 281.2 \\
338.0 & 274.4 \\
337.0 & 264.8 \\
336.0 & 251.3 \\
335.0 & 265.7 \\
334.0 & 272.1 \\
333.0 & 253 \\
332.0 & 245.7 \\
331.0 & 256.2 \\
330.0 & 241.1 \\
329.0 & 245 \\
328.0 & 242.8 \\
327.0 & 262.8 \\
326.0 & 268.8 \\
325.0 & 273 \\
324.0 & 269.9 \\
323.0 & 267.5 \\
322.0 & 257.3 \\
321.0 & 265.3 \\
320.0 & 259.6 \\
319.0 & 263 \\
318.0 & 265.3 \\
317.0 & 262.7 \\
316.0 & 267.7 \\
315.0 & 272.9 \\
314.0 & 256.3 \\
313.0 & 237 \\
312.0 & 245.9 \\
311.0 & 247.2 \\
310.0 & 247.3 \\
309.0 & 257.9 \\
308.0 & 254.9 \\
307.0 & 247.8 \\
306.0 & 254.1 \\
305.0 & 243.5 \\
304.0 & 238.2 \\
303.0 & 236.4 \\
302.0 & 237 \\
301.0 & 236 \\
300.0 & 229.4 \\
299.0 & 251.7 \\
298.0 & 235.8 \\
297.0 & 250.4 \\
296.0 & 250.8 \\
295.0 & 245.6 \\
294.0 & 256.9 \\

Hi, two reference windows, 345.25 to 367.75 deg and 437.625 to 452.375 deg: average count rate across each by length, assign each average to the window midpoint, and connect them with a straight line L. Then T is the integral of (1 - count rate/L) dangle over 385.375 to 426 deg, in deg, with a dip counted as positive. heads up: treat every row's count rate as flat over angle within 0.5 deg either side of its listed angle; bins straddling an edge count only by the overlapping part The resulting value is 1.9 deg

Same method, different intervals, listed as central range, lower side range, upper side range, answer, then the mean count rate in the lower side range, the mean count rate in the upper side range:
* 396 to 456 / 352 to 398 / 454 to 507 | 4.79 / 403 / 523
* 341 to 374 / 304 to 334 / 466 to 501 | -4.97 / 256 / 517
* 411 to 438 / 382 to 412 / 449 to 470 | 4.43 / 422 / 525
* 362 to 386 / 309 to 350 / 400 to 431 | -4.79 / 270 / 389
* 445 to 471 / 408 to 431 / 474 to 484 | -1.48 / 373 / 554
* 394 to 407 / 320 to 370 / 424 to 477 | -0.84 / 321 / 483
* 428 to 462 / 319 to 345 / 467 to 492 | -2.15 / 268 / 502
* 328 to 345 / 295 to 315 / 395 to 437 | 1.27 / 246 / 404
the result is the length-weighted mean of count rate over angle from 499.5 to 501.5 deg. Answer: 574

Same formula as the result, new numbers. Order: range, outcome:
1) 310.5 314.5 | 247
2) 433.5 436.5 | 467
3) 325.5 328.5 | 258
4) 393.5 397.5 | 426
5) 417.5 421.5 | 316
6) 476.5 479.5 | 550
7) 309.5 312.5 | 247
